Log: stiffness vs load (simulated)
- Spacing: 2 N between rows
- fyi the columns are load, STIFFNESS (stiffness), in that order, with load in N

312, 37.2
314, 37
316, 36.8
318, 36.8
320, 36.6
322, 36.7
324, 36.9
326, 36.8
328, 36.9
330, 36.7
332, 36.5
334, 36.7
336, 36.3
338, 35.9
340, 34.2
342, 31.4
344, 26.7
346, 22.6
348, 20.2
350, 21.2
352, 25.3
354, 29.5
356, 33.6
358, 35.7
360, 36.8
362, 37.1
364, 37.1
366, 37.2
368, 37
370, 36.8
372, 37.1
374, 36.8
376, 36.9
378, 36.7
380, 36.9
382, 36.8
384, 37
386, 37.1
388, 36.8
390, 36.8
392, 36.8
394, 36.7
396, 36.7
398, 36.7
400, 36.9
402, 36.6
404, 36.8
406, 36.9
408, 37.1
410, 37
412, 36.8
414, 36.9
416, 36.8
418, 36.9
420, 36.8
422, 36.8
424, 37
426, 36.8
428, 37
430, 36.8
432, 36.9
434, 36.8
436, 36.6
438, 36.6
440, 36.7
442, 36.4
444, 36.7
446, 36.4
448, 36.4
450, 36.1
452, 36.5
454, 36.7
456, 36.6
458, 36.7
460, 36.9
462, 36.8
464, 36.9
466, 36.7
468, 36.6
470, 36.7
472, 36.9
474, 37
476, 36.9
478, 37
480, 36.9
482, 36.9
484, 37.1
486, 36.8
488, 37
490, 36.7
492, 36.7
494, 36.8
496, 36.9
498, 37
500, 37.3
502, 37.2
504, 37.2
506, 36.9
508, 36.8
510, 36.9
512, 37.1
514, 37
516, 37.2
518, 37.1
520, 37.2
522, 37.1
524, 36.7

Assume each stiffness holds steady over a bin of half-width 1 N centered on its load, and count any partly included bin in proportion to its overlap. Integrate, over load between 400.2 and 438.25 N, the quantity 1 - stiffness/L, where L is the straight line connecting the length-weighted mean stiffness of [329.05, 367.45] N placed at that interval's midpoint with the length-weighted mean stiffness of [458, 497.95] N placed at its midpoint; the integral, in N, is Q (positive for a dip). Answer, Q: -2.3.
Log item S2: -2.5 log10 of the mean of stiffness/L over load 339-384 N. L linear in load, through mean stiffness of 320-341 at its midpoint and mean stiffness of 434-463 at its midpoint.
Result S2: 0.11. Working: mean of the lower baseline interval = 36.4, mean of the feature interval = 33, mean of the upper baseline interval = 36.6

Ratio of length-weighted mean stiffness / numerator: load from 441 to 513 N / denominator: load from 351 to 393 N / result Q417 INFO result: 1.0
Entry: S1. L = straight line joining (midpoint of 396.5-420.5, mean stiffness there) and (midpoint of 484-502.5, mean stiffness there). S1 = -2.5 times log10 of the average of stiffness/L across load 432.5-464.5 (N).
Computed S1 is 0.008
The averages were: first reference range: 36.8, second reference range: 36.9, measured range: 36.6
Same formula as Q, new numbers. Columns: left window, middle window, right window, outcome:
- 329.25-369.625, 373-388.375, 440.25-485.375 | -1.5 N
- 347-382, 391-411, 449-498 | -1.2 N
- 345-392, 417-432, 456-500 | -0.6 N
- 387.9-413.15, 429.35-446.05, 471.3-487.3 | 0.1 N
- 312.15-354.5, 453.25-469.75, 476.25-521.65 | -0.3 N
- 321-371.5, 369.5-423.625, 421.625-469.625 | -2.8 N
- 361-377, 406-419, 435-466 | 0.0 N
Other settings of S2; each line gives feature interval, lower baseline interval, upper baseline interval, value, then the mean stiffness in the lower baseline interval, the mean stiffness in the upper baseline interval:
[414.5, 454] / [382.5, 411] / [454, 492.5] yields 0.004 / 36.8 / 36.8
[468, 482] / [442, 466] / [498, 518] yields -0.003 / 36.6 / 37.1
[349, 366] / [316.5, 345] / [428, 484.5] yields 0.107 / 35.4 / 36.7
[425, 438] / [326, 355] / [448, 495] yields -0.055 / 30.9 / 36.8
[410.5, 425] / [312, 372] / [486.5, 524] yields -0.046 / 33.9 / 37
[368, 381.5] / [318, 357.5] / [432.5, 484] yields -0.099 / 32.3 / 36.7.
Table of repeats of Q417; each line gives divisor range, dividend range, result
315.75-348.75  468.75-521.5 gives 1.09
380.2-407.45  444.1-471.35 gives 0.99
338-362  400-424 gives 1.25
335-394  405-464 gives 1.09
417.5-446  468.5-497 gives 1.00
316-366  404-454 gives 1.10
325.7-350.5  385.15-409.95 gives 1.16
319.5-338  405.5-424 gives 1.01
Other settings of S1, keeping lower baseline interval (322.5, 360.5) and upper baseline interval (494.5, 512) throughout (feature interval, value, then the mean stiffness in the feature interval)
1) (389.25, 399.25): -0.09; 36.7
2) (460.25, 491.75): -0.02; 36.9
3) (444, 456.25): -0.03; 36.5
